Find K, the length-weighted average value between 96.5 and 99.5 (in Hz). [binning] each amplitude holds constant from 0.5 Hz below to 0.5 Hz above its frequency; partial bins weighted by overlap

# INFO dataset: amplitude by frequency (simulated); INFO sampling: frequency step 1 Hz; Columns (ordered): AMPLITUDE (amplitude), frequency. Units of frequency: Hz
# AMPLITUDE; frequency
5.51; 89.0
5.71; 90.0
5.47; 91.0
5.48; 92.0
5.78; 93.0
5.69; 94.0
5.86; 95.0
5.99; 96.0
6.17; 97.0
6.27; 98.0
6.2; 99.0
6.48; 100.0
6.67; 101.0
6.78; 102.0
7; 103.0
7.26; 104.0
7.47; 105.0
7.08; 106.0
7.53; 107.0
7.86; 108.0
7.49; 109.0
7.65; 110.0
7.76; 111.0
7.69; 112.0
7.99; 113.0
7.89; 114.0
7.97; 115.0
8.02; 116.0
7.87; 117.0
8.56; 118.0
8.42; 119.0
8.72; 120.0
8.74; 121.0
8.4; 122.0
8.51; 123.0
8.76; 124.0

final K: 6.21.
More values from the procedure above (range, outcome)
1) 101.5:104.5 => 7.01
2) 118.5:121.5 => 8.63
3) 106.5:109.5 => 7.63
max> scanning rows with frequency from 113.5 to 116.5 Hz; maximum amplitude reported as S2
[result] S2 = 8.02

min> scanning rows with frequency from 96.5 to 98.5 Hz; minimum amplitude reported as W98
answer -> 6.17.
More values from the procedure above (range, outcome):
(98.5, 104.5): 6.2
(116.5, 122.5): 7.87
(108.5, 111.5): 7.49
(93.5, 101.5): 5.69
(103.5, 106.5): 7.08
